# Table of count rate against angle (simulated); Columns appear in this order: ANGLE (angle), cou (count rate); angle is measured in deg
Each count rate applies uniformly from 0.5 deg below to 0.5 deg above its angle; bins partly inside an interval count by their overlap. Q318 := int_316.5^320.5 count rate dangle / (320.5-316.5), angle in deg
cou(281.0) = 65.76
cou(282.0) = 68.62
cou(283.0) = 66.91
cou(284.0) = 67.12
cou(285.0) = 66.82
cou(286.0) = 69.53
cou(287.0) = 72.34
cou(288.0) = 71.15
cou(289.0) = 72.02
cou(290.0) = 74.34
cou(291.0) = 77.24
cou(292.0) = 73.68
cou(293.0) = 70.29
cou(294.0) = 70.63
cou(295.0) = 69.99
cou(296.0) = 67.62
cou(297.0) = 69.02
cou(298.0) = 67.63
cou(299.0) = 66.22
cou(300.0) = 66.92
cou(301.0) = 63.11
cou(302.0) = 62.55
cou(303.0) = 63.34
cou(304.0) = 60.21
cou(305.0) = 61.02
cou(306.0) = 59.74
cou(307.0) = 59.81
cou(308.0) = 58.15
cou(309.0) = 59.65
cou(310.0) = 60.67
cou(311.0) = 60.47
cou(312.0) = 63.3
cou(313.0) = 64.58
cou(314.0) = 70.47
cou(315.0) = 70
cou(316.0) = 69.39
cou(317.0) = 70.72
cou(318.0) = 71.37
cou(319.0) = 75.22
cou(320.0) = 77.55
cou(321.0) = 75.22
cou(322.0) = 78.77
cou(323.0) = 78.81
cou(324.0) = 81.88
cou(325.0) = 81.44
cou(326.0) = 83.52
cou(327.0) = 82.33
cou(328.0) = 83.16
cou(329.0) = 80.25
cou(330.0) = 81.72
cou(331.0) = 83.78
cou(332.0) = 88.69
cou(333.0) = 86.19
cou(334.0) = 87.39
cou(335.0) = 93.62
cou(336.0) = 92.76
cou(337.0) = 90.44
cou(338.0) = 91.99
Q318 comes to 73.7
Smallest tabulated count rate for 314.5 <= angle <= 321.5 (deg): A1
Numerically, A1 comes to 69.39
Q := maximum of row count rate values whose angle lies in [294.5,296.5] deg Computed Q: 69.99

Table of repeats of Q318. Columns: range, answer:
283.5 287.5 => 69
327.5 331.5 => 82.2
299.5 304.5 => 63.2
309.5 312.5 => 61.5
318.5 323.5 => 77.1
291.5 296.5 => 70.4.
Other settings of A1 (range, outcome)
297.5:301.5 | 63.11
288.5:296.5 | 67.62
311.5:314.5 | 63.3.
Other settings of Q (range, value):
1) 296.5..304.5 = 69.02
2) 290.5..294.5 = 77.24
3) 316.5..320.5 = 77.55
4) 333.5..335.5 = 93.62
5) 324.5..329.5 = 83.52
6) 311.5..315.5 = 70.47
